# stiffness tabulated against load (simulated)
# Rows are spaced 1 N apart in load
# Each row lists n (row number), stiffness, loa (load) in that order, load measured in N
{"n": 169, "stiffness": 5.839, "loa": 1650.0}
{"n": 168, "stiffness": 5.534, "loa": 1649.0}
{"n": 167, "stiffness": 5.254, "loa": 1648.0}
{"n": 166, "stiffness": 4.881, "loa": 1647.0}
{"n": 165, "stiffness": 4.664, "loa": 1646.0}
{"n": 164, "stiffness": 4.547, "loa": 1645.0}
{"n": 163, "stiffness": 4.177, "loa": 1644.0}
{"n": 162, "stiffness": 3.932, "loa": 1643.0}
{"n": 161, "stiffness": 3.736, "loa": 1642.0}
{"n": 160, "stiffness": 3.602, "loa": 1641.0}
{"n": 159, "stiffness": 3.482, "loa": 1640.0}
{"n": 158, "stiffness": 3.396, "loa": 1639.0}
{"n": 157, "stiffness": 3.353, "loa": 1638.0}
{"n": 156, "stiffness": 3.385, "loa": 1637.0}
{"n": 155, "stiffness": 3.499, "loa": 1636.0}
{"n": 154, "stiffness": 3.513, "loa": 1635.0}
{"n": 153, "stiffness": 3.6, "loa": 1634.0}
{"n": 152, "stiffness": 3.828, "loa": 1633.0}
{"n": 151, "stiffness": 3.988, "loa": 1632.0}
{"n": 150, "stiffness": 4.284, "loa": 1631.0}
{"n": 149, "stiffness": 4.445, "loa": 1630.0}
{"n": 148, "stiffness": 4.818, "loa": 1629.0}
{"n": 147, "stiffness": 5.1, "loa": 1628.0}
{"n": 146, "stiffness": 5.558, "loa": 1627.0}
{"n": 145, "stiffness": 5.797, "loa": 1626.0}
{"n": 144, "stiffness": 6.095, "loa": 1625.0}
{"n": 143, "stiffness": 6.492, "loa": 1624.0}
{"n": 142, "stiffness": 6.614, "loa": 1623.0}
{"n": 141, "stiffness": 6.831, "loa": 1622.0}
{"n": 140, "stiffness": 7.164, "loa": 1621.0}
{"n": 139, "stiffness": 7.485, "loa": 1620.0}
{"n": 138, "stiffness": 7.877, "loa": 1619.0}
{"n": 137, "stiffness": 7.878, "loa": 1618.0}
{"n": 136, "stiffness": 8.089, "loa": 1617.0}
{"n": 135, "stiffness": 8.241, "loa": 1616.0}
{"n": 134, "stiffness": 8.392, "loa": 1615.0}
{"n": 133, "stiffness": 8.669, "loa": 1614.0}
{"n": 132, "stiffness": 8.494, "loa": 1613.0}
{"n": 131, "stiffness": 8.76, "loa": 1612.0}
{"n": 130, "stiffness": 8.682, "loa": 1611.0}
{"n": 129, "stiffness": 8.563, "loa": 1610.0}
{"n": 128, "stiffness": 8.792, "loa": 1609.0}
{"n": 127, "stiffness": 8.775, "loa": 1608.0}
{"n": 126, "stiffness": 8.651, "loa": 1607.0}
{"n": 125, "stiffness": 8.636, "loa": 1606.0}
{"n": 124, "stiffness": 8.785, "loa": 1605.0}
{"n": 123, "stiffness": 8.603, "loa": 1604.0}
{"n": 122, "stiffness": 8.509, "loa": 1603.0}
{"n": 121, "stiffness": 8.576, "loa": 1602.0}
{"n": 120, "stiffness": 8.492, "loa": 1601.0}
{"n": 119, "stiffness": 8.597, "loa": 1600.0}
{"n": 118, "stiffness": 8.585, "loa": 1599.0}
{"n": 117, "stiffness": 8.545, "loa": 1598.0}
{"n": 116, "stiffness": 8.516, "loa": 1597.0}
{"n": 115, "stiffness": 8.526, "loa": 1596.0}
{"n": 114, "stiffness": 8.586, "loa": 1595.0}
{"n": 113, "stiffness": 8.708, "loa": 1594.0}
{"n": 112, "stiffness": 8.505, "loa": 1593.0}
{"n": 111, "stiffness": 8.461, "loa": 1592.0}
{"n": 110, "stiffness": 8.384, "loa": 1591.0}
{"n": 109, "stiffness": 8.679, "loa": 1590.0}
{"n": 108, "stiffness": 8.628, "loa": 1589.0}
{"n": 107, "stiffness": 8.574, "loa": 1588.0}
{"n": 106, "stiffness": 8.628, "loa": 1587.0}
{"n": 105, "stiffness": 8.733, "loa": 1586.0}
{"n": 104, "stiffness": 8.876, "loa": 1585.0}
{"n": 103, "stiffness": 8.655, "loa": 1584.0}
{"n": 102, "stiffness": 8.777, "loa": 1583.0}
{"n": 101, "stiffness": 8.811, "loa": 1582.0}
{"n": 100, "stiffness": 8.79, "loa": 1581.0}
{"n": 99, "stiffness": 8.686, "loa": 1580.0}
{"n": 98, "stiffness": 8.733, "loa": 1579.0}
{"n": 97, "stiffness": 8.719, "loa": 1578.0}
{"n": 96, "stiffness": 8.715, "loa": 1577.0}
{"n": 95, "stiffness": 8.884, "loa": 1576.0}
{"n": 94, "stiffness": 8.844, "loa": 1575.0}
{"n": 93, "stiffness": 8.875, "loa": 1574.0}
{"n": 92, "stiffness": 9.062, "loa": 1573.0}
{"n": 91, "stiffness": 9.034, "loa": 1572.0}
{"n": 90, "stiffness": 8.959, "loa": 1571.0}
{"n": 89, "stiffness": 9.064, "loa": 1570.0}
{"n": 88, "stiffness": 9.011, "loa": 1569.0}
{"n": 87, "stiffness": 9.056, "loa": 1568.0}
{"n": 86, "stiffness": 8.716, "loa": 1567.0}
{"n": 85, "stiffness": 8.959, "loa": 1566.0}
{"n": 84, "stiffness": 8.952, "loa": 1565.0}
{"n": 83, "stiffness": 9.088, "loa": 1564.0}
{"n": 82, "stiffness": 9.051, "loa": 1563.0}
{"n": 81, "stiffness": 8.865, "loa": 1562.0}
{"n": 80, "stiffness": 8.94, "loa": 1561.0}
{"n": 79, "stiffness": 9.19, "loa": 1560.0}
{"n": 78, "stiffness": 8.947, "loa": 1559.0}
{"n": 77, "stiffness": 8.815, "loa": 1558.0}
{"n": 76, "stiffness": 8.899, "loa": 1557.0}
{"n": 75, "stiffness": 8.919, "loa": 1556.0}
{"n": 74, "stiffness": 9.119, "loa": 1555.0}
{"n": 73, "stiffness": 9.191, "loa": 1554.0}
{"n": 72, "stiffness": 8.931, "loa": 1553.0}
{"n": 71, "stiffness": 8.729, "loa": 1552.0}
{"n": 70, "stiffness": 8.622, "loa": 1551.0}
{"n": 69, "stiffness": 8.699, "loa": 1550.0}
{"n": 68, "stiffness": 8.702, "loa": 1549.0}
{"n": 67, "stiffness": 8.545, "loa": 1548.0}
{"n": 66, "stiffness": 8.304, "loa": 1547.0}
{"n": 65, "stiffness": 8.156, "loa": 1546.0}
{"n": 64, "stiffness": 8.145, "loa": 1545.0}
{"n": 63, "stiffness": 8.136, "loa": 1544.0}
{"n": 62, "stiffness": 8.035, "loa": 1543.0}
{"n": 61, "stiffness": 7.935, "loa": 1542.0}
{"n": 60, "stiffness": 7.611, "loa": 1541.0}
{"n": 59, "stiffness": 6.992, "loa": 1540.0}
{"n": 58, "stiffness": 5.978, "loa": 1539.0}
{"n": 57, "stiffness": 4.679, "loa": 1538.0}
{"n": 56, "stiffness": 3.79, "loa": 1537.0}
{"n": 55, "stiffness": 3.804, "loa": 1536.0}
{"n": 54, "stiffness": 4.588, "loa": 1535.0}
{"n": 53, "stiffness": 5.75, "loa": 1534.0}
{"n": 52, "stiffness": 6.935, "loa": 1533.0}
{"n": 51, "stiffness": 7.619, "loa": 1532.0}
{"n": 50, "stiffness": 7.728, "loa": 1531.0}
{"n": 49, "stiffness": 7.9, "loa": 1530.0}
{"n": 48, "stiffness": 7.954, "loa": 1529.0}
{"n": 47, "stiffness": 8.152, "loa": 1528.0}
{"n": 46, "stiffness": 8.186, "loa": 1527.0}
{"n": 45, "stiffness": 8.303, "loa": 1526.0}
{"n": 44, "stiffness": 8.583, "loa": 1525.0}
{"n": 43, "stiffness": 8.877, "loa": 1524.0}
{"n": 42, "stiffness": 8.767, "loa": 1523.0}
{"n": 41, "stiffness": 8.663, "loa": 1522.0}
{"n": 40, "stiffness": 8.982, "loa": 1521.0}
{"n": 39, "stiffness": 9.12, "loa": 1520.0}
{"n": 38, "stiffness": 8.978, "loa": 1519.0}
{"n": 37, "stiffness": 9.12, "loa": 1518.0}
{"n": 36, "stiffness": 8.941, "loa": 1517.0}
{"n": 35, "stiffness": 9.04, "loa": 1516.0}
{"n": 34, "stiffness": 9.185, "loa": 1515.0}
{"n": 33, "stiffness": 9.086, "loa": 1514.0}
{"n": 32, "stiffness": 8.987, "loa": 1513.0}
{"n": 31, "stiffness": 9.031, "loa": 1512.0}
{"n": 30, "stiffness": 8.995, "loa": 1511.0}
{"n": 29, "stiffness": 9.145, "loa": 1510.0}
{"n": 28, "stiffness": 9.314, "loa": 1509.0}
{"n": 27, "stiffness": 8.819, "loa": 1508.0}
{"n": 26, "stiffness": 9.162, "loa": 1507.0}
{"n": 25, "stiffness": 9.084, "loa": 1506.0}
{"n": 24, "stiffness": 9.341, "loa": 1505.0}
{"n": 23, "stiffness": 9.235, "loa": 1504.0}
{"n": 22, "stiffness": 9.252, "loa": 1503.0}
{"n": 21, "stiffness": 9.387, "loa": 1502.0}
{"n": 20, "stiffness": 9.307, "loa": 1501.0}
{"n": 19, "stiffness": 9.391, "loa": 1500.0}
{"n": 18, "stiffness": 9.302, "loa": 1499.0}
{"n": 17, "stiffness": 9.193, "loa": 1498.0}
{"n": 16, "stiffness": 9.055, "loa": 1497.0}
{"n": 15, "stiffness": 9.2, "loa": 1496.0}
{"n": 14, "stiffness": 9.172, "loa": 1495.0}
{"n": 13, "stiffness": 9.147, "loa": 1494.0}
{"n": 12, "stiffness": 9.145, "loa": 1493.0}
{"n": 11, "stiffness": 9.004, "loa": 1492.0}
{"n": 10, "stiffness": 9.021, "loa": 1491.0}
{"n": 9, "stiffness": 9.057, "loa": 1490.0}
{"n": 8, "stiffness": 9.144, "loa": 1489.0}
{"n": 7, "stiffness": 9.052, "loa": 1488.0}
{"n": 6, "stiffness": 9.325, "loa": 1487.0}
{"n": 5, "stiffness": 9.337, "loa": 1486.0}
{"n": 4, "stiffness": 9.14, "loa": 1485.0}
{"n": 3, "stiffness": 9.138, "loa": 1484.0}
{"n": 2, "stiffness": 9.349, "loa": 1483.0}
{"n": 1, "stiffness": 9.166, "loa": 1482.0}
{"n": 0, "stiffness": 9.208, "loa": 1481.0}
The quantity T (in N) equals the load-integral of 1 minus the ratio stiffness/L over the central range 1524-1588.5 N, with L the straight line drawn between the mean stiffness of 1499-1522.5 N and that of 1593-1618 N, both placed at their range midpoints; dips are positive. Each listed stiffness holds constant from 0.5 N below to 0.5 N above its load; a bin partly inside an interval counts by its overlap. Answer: 4.4 N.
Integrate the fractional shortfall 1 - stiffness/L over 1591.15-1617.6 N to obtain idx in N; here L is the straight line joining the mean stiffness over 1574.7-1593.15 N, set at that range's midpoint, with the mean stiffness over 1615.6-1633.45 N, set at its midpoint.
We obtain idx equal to -4.3 N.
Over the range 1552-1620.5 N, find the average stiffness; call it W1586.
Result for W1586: 8.7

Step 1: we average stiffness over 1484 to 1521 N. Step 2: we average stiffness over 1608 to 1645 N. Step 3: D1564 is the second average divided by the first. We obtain 0.6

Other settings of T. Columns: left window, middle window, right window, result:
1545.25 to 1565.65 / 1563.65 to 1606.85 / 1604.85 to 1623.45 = -1.21 N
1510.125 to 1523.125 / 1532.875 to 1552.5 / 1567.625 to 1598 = 3.94 N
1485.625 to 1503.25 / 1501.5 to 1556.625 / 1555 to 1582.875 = 5.22 N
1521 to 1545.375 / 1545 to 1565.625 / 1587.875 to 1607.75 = -2.98 N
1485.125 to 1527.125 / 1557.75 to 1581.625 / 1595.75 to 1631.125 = -1.97 N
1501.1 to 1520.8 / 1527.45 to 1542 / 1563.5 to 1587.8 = 4.15 N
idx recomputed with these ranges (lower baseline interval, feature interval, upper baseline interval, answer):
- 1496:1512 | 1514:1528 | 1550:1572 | 0.5 N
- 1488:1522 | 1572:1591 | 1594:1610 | -0.1 N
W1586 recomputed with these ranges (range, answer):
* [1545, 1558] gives 8.72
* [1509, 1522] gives 9.05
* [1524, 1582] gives 8.18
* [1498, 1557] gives 8.28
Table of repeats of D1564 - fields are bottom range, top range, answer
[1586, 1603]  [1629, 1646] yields 0.45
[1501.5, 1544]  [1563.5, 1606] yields 1.08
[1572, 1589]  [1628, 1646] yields 0.45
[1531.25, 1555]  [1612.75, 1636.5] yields 0.83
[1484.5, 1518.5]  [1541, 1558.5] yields 0.93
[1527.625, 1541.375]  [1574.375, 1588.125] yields 1.37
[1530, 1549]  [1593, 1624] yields 1.20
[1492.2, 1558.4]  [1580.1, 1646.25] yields 0.84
